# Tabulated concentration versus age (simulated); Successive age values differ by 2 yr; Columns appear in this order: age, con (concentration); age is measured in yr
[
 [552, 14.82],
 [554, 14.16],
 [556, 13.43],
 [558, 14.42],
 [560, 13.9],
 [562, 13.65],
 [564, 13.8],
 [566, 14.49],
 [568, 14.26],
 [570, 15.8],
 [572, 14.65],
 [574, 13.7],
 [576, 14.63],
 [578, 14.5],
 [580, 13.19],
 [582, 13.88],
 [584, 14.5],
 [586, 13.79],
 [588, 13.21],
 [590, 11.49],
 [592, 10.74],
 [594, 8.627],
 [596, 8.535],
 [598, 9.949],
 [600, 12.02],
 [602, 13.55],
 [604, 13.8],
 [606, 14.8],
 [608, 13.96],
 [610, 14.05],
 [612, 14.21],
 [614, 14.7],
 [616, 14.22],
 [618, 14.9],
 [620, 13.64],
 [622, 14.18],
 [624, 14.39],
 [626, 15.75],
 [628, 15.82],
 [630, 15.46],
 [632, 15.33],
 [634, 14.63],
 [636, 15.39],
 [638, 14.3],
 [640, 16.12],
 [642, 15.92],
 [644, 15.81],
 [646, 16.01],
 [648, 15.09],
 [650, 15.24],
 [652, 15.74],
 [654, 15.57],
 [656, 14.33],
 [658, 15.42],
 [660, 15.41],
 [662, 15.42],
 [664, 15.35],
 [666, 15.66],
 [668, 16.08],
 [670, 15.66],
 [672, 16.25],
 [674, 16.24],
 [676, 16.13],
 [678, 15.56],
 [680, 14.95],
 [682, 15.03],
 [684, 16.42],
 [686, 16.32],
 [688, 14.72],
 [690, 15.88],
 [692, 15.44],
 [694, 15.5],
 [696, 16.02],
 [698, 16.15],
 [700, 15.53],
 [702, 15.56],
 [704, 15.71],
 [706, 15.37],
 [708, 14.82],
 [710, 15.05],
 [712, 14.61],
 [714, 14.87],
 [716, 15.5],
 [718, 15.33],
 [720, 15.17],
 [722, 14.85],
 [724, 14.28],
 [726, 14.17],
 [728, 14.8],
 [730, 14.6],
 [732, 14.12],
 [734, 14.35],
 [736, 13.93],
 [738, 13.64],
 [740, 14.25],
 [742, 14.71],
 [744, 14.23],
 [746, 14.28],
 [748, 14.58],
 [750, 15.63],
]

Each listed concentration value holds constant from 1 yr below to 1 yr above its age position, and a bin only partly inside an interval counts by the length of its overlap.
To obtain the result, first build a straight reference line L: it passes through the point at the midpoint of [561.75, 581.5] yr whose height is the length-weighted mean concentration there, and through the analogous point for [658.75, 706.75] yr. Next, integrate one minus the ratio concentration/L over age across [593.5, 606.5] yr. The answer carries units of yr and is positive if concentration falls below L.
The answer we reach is 2.7 yr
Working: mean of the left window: 14.3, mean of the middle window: 11.6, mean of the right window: 15.7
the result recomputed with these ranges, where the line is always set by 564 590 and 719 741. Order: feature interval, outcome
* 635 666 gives -2.6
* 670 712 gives -3.8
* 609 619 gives -0.2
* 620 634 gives -0.8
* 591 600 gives 2.8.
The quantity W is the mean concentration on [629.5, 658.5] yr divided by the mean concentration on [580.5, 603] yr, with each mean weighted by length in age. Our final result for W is 1.3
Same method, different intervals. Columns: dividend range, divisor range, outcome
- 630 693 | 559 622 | 1.16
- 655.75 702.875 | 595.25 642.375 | 1.11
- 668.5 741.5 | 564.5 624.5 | 1.13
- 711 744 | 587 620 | 1.15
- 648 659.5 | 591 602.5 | 1.46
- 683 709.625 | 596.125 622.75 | 1.16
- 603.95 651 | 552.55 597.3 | 1.12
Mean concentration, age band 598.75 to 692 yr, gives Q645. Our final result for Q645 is 15.1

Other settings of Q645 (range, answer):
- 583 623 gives 12.9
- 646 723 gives 15.5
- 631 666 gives 15.4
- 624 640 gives 15.2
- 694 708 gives 15.6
